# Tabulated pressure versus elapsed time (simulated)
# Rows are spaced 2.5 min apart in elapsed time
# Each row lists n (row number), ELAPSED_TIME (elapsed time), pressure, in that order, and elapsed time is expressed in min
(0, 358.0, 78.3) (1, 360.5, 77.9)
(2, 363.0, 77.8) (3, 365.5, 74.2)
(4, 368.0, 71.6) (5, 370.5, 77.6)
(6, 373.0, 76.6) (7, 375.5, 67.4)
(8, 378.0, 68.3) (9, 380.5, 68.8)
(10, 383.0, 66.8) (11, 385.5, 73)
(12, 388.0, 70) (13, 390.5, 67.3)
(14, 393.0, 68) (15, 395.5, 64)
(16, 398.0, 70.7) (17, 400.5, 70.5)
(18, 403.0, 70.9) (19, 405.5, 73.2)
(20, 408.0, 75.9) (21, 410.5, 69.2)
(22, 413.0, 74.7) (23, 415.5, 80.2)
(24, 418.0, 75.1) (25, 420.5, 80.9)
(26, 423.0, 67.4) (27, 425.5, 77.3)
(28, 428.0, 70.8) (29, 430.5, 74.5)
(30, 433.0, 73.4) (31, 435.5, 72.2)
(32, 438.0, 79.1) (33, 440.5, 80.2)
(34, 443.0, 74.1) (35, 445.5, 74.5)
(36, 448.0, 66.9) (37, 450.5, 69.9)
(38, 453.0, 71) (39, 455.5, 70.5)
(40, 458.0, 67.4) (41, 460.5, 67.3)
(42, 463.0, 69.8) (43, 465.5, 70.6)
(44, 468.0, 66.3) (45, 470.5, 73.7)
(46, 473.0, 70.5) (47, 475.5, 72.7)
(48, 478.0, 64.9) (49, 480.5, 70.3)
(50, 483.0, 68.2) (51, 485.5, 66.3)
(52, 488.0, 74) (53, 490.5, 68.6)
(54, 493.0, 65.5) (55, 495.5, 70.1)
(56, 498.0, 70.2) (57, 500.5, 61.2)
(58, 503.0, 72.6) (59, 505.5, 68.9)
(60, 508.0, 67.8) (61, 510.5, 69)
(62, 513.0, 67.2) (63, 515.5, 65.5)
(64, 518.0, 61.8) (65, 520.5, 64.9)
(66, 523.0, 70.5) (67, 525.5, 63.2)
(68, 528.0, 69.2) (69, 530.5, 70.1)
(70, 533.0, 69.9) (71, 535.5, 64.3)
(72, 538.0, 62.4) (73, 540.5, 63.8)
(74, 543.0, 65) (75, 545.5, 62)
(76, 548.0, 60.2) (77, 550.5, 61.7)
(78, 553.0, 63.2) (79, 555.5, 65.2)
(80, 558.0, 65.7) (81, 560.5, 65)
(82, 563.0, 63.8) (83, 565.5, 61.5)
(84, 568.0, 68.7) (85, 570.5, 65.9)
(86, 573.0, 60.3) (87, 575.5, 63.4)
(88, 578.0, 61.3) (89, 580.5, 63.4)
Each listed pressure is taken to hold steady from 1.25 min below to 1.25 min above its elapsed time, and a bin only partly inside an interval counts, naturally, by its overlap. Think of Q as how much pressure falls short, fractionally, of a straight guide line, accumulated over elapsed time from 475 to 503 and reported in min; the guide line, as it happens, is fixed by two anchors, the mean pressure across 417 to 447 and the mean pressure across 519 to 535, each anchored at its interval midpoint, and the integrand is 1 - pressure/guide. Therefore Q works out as 0.8 min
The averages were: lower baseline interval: 74.9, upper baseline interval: 67.7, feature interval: 68.4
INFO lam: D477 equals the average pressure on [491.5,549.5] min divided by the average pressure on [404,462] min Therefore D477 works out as 0.91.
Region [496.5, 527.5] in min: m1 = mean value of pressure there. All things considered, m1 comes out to 67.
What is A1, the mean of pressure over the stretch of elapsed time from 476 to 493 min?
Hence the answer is 68.7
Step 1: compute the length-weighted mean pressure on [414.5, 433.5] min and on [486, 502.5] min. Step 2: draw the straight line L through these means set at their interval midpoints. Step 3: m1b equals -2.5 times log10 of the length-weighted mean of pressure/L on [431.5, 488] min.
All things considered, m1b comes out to 0.01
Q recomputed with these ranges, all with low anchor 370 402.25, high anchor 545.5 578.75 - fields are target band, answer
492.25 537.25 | -1.5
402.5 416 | -1.0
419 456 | -3.1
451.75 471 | -0.7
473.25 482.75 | -0.4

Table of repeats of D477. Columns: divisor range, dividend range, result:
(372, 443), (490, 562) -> 0.91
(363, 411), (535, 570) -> 0.90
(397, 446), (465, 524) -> 0.92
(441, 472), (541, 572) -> 0.91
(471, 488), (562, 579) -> 0.92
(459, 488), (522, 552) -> 0.94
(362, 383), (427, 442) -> 1.04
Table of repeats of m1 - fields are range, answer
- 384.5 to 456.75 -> 72.6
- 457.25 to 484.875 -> 69.2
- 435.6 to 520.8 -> 69.5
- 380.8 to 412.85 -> 70.1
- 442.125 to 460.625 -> 70.3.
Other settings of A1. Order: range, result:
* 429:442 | 75.7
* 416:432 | 74.6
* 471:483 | 69.7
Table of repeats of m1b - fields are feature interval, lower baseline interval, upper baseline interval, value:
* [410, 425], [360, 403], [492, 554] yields -0.08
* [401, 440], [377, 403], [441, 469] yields -0.07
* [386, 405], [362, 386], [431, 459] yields 0.05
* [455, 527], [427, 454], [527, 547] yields 0.02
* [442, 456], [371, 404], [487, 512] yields -0.03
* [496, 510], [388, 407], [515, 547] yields -0.03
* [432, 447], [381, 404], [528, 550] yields -0.12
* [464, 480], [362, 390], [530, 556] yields -0.04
